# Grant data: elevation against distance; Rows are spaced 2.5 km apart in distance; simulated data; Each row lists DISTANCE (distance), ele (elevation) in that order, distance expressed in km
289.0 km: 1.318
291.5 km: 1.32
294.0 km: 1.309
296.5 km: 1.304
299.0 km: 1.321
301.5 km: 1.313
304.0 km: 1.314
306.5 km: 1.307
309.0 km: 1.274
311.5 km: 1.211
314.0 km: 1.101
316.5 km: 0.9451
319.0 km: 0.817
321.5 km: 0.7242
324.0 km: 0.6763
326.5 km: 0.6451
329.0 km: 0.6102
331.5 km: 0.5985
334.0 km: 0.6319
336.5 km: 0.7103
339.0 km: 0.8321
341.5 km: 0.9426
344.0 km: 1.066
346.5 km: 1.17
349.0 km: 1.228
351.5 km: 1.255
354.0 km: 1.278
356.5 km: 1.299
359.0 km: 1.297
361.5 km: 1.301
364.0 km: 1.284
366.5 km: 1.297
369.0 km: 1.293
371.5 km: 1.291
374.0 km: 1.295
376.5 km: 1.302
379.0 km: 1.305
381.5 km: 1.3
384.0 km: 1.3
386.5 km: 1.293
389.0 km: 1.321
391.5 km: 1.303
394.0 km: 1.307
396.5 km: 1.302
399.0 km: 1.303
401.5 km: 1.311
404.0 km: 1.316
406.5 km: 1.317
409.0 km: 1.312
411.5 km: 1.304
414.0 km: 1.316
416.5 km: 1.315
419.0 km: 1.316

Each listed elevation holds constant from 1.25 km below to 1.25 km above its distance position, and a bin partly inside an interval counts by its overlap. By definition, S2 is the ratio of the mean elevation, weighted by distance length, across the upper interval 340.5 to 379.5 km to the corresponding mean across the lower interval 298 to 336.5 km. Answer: 1.30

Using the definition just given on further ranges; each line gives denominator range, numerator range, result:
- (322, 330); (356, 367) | 1.99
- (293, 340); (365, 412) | 1.33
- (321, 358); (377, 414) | 1.42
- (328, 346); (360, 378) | 1.64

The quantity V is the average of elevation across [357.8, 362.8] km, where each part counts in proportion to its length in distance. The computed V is 1.3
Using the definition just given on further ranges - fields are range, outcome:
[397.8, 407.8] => 1.31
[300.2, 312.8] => 1.28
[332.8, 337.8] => 0.673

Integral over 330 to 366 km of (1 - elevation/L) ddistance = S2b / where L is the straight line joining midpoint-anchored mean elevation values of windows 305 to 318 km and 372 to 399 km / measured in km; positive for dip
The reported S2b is 5.0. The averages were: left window 1.16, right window 1.3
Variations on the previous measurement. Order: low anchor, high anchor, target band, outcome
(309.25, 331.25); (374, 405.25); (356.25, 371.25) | -2.1 km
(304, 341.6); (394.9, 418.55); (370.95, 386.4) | -1.7 km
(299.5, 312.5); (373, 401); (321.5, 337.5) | 7.9 km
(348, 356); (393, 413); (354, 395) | -0.6 km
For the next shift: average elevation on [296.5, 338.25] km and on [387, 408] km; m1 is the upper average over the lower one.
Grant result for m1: 1.4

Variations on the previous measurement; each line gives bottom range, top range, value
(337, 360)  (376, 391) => 1.15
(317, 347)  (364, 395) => 1.67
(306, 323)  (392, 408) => 1.26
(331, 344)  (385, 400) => 1.67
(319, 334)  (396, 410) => 1.98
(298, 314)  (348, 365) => 1.00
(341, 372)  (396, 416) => 1.06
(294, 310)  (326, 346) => 0.59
